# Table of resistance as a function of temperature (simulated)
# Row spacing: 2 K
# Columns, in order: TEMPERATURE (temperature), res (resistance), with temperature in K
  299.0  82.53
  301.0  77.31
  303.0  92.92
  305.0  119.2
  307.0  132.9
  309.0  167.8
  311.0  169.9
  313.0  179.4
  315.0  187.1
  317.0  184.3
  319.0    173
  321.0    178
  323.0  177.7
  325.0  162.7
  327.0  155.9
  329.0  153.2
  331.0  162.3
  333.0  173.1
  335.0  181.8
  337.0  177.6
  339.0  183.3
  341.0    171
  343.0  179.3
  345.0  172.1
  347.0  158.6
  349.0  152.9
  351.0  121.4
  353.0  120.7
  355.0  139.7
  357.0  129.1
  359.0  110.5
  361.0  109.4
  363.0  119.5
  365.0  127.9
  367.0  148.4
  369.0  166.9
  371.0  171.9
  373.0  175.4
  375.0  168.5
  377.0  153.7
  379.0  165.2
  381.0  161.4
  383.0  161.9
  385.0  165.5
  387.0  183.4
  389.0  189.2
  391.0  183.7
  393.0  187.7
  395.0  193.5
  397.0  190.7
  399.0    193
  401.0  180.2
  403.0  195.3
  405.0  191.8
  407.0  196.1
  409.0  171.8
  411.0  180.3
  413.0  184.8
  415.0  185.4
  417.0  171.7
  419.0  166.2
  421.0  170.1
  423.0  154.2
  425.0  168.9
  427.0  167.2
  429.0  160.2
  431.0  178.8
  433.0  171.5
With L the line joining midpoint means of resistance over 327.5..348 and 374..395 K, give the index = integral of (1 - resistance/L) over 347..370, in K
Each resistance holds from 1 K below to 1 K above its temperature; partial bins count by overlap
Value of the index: 5.2 K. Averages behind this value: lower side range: 171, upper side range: 173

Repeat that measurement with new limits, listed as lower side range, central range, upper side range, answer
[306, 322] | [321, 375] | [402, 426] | 5.92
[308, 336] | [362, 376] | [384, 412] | 2.06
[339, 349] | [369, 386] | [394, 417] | 1.28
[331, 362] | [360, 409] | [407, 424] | -1.52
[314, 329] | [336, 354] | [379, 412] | 1.64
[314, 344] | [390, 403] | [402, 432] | -0.97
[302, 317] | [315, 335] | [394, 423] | -1.73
